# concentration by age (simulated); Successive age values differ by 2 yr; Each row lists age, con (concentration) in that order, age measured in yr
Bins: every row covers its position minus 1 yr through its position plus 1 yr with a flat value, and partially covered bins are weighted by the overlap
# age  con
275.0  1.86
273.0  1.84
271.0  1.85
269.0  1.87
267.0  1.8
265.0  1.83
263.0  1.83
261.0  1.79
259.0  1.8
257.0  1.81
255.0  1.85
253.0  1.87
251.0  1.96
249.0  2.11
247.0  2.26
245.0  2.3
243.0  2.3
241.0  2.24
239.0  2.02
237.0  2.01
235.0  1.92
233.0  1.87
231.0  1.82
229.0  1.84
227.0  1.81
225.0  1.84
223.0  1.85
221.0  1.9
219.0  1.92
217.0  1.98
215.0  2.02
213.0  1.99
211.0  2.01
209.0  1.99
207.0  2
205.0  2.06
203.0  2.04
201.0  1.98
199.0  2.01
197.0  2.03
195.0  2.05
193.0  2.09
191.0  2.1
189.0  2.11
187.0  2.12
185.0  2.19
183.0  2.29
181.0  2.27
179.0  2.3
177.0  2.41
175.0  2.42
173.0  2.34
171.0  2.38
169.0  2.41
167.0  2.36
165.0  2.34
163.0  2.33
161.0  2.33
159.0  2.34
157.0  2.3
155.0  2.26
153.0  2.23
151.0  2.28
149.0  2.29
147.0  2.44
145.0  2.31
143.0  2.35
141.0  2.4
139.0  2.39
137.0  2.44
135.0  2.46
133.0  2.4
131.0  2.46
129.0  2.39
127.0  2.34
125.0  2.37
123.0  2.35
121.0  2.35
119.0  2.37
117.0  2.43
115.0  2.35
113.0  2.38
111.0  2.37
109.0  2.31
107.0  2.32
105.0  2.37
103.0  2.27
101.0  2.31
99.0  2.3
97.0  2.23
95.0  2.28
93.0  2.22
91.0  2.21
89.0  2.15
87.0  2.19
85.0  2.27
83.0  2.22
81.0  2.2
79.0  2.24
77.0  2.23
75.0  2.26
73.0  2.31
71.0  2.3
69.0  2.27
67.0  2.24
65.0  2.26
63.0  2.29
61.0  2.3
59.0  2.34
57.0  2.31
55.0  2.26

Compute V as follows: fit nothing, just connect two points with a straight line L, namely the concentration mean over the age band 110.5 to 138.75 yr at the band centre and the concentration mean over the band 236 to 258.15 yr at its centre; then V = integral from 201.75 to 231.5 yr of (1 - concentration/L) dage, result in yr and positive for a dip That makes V 2.9 yr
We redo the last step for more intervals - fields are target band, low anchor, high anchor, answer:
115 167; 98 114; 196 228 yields -3.5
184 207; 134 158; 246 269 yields 0.9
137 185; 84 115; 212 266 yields -4.5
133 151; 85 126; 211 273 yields -1.4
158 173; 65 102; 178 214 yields -1.6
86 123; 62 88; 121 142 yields 0.4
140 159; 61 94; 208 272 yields -1.9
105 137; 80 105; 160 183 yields -1.4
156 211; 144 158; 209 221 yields -1.7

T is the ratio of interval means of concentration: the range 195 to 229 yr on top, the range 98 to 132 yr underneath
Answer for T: 0.83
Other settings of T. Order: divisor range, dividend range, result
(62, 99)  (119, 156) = 1.05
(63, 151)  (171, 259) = 0.89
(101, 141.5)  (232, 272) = 0.83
